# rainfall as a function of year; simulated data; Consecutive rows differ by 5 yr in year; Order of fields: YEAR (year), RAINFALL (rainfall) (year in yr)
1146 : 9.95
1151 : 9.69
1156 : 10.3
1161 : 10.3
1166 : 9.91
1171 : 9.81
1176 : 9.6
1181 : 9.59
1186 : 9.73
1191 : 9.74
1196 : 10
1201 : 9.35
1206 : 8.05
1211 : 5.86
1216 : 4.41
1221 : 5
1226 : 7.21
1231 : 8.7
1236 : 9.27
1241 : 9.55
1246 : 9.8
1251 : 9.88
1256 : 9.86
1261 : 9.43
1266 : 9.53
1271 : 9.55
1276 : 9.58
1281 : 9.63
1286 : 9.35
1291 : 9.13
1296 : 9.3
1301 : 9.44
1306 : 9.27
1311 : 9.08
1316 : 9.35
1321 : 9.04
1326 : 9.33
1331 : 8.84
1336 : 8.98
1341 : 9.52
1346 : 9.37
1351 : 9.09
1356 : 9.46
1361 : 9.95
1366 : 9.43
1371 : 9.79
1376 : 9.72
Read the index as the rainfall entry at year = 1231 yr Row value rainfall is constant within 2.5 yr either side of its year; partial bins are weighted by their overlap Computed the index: 8.7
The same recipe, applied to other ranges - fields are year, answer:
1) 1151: 9.69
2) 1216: 4.41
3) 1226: 7.21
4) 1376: 9.72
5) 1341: 9.52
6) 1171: 9.81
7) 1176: 9.6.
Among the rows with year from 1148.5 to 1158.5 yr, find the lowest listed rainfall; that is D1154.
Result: 9.69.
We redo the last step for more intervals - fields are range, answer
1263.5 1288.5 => 9.35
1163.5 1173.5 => 9.81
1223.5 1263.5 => 7.21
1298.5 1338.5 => 8.84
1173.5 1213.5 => 5.86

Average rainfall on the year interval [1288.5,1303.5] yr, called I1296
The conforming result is 9.29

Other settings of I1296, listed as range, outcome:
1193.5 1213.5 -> 8.32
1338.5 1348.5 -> 9.44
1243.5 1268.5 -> 9.7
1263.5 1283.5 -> 9.57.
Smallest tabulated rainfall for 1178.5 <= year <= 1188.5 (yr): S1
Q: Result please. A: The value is 9.59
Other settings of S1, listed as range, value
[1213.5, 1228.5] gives 4.41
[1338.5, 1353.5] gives 9.09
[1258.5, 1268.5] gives 9.43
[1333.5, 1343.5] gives 8.98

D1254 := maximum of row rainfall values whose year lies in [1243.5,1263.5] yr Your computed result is 9.88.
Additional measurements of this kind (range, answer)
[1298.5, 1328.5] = 9.44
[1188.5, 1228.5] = 10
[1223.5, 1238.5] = 9.27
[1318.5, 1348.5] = 9.52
